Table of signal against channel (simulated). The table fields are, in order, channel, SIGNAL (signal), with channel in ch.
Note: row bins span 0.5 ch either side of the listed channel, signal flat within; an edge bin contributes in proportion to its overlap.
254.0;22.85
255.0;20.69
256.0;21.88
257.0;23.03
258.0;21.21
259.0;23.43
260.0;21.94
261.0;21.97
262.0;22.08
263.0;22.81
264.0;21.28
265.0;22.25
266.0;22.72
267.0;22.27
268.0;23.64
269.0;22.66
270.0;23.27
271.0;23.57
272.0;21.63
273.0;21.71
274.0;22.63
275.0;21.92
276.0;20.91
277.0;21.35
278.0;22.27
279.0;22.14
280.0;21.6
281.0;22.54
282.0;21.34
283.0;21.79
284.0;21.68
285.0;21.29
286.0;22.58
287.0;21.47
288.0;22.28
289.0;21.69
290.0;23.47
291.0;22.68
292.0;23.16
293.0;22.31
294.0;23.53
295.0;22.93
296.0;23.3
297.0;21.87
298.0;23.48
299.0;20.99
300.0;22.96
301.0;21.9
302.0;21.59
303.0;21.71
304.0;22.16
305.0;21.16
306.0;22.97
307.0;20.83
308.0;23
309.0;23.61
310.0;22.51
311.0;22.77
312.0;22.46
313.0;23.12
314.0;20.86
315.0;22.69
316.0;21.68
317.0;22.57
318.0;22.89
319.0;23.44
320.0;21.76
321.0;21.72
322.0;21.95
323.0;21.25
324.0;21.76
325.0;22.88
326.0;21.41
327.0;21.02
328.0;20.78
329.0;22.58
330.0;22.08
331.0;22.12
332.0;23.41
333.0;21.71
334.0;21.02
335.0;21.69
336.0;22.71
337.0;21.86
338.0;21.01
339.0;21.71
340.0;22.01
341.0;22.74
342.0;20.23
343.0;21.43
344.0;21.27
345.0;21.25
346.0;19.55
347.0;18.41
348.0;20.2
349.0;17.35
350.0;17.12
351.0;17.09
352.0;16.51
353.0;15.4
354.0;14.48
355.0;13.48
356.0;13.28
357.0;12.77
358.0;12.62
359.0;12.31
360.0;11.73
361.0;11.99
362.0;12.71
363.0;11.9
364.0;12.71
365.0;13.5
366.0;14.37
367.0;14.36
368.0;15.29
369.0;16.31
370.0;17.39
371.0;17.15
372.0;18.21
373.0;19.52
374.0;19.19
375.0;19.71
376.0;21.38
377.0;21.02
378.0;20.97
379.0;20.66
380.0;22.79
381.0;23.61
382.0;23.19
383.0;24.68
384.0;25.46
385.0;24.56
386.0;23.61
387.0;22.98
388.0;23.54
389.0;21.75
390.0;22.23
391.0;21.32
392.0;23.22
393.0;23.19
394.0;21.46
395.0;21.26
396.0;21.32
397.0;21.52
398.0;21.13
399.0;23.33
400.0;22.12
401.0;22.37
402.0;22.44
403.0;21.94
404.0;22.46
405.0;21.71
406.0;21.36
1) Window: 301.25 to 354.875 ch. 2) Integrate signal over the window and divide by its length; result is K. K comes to 21.1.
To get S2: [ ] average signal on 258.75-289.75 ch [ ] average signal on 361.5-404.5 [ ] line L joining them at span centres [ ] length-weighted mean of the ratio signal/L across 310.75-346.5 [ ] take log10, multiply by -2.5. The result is -0.03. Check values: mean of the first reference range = 22.2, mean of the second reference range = 20.3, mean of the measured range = 21.9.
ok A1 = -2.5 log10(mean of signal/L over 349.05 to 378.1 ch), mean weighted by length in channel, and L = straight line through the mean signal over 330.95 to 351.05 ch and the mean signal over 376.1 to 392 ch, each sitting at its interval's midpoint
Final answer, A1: 0.37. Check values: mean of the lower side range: 20.8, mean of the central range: 15.6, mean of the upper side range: 22.8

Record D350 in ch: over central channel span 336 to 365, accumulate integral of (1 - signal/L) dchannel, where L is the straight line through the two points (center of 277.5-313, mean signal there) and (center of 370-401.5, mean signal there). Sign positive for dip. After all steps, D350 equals 6.6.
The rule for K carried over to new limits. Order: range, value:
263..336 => 22.2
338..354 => 19.4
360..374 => 15.1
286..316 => 22.4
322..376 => 18.3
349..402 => 18.8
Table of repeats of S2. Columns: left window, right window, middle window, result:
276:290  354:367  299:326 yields -0.20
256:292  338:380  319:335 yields -0.15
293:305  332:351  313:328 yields -0.02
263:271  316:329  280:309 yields 0.00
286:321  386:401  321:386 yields 0.17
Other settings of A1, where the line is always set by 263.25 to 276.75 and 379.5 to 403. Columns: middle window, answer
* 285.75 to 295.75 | -0.01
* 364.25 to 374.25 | 0.35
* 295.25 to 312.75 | 0.01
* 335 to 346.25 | 0.05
